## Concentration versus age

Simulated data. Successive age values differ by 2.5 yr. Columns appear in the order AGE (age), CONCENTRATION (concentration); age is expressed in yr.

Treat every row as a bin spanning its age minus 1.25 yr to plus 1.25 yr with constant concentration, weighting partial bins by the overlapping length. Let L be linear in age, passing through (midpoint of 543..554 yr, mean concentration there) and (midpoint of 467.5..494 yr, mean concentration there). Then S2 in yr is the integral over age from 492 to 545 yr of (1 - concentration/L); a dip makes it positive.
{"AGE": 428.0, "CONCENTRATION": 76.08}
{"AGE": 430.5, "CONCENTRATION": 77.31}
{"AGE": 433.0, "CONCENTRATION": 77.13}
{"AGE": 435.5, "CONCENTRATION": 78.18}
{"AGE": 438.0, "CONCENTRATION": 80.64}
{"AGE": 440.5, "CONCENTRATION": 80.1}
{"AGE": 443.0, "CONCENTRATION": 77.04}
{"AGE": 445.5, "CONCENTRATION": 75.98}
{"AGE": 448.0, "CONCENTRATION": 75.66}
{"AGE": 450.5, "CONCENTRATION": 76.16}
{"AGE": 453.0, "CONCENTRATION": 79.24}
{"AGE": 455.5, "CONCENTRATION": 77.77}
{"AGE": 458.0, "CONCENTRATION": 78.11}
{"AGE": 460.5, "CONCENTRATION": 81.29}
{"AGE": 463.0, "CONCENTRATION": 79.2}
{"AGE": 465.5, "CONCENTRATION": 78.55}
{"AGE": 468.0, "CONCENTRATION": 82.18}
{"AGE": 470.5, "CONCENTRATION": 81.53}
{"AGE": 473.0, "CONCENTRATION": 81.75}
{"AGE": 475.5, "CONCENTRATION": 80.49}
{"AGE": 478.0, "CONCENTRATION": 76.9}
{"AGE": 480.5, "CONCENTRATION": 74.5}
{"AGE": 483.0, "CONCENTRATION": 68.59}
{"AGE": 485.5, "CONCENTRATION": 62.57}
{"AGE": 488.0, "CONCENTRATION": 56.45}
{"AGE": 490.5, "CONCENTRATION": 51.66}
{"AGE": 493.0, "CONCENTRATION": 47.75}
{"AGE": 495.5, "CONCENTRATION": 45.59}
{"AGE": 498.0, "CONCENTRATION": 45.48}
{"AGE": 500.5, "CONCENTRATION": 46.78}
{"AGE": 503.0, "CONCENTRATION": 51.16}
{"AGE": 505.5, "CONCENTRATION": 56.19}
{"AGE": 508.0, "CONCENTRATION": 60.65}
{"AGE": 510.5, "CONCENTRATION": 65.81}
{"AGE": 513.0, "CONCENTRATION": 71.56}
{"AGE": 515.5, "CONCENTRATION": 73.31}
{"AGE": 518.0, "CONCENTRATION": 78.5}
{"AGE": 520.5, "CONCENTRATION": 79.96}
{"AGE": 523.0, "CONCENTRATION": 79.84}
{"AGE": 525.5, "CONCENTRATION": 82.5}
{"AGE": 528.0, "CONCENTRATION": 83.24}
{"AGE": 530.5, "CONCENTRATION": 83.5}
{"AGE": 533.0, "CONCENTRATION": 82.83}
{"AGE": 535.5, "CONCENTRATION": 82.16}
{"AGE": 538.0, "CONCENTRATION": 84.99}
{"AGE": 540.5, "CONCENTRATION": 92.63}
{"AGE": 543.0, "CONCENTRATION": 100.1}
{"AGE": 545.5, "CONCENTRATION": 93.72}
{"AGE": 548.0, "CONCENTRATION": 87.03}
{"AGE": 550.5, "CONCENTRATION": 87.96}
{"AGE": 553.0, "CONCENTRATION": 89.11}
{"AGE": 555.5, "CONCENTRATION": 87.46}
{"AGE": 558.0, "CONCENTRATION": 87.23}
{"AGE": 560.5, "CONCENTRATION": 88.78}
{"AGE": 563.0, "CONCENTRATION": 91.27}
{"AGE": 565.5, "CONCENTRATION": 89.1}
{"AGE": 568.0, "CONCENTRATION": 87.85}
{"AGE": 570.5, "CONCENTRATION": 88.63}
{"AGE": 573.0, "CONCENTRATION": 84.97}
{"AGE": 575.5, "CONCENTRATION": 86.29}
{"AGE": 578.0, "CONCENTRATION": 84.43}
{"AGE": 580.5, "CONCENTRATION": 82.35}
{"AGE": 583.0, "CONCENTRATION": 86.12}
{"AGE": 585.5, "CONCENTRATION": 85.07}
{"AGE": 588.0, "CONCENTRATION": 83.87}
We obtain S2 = 6.7 yr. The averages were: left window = 69.3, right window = 90.7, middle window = 71.6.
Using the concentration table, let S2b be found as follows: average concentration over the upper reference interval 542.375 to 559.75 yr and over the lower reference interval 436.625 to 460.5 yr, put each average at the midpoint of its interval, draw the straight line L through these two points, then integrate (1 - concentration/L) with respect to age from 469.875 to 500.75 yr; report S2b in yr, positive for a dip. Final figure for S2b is 7.09 yr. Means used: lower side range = 78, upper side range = 90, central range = 63.2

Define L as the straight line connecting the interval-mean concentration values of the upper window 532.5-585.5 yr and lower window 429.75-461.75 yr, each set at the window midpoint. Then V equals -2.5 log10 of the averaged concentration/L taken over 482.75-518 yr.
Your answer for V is 0.39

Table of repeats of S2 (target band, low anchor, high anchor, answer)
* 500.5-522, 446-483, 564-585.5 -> 4.12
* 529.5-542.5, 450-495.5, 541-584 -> -0.37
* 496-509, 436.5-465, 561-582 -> 4.83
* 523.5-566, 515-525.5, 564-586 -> -2.90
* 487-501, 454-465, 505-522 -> 4.67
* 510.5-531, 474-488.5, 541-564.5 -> 0.90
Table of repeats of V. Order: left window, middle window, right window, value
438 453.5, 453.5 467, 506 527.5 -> -0.03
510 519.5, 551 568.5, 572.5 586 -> -0.09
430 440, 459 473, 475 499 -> -0.19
